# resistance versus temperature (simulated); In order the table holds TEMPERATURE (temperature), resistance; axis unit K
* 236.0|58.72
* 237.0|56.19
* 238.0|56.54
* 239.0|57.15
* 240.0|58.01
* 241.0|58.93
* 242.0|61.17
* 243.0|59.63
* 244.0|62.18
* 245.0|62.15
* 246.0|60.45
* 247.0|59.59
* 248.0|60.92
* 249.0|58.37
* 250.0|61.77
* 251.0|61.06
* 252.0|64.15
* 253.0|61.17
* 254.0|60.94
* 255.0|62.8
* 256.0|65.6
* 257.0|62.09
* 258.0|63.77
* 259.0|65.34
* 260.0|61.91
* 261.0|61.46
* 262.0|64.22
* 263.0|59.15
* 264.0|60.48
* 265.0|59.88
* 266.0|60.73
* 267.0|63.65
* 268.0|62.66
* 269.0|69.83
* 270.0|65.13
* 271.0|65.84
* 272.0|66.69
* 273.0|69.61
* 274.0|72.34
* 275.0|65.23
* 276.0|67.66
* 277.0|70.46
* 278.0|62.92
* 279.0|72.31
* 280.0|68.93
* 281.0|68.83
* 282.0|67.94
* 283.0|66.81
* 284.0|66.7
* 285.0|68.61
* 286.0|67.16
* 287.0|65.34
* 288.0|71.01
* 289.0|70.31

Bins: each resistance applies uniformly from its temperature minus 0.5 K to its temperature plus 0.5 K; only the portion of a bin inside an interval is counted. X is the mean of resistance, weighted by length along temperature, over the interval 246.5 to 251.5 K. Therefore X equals 60.3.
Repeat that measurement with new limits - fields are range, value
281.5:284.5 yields 67.1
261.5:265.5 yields 60.9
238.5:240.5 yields 57.6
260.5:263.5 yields 61.6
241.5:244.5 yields 61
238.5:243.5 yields 59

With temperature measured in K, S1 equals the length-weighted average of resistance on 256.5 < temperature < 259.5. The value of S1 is 63.7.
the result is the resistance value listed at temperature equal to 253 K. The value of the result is 61.17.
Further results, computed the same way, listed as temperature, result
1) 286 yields 67.16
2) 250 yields 61.77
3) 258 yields 63.77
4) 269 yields 69.83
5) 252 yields 64.15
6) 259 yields 65.34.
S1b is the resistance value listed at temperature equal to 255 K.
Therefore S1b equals 62.8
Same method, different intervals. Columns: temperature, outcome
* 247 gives 59.59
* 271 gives 65.84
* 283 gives 66.81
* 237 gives 56.19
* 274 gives 72.34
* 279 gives 72.31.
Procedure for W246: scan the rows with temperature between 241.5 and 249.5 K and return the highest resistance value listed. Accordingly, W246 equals 62.18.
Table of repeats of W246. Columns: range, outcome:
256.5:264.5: 65.34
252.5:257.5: 65.6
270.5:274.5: 72.34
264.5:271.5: 69.83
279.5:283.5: 68.93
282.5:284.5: 66.81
